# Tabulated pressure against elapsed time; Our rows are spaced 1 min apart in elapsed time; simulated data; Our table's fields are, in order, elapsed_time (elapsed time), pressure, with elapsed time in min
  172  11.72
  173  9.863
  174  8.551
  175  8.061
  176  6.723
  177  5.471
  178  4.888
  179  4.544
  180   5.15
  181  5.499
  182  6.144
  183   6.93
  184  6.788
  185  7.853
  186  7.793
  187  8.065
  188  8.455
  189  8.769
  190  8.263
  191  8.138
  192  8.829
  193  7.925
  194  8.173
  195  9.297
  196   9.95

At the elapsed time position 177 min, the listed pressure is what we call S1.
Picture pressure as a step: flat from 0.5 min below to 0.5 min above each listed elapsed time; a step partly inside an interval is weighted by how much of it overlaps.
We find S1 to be 5.471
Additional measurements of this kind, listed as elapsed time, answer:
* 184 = 6.788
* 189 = 8.769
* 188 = 8.455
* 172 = 11.72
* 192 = 8.829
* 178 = 4.888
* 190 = 8.263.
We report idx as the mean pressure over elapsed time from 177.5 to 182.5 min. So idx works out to 5.24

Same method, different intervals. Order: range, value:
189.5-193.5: 8.29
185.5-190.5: 8.27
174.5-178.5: 6.29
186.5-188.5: 8.26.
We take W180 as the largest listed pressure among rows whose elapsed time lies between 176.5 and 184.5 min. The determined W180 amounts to 6.93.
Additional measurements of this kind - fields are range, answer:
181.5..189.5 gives 8.769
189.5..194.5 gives 8.829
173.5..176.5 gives 8.551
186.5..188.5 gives 8.455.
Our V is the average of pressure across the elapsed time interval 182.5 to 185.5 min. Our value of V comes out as 7.19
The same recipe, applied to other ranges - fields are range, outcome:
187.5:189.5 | 8.61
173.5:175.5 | 8.31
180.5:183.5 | 6.19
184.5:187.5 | 7.9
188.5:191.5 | 8.39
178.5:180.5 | 4.85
